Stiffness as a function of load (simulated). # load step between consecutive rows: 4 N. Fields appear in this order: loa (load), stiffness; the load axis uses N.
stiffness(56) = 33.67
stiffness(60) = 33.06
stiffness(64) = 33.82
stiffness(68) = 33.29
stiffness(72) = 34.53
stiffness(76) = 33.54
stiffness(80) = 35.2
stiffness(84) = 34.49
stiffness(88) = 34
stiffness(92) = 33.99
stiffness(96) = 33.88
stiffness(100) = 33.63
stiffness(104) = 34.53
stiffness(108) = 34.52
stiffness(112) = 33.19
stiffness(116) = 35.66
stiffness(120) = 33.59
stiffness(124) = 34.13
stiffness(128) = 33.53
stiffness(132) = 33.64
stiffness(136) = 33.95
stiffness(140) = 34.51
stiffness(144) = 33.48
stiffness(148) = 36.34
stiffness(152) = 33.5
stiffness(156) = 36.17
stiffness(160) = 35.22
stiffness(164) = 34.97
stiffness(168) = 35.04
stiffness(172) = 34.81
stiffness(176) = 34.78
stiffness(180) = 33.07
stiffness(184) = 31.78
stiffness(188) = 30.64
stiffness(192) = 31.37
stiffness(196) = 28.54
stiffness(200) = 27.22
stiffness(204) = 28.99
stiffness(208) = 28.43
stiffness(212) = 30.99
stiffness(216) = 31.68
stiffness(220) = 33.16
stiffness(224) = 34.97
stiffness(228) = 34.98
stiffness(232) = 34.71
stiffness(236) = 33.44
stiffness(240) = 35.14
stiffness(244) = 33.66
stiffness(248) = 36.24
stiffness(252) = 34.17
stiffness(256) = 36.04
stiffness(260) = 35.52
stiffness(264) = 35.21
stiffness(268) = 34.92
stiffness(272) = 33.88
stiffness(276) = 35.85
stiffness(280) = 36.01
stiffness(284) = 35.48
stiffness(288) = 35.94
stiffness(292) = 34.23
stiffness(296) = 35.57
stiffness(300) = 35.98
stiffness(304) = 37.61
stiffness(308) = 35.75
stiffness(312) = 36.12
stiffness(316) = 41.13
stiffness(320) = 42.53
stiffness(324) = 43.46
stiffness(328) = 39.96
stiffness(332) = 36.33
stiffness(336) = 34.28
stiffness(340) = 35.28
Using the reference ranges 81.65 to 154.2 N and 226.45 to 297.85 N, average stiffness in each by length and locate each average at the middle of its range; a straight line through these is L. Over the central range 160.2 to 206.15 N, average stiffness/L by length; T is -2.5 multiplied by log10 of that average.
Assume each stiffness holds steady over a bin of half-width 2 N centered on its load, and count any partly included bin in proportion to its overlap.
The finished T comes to 0.08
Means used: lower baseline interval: 34.2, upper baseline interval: 35.1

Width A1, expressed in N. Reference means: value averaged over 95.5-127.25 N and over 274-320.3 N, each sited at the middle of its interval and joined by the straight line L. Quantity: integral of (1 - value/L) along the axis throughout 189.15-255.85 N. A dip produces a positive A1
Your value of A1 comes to 6.0 N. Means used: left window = 34.1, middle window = 32.4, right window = 36.6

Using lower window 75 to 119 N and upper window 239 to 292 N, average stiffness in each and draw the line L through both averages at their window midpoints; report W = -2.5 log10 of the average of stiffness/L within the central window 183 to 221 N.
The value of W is 0.16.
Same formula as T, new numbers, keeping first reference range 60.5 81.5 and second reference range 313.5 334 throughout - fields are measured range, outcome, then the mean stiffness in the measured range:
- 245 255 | 0.10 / 35.1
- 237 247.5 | 0.12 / 34.6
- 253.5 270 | 0.10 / 35.4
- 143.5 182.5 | 0.05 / 34.7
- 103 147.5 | 0.04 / 34.1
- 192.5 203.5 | 0.29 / 28.5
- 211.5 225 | 0.16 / 32.7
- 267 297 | 0.12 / 35.2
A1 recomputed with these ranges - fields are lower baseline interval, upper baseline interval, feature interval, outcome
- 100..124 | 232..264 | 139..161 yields -0.3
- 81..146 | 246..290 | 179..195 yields 1.5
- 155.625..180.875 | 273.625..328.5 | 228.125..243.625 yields 0.8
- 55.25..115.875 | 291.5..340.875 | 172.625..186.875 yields 0.9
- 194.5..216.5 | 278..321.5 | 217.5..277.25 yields -4.1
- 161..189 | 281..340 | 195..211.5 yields 2.9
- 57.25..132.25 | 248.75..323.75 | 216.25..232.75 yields 0.7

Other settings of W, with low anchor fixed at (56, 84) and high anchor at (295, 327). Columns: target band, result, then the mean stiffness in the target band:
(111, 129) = 0.03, 34.1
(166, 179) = 0.04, 34.7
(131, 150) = 0.03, 34.4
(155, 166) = 0.01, 35.4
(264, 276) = 0.09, 34.8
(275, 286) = 0.07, 35.8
